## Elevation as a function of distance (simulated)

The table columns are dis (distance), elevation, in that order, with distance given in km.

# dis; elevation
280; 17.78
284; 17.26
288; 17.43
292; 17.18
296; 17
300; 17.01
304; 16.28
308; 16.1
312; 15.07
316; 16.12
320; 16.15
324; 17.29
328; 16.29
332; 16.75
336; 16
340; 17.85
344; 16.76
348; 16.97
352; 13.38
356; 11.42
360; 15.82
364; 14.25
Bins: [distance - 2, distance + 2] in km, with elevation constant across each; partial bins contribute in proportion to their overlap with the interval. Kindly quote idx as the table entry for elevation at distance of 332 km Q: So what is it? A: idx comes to 16.75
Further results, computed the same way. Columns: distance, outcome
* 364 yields 14.25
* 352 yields 13.38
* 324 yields 17.29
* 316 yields 16.12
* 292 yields 17.18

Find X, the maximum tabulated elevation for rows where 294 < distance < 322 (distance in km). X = 17.01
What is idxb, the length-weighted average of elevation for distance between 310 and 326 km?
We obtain 16.2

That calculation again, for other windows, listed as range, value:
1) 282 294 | 17.3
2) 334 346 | 16.9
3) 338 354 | 16.2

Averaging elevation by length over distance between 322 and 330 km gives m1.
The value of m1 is 16.8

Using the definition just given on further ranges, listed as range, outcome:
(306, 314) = 15.6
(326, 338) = 16.3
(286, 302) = 17.2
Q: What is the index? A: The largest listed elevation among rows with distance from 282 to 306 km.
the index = 17.43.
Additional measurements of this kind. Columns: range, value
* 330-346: 17.85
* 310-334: 17.29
